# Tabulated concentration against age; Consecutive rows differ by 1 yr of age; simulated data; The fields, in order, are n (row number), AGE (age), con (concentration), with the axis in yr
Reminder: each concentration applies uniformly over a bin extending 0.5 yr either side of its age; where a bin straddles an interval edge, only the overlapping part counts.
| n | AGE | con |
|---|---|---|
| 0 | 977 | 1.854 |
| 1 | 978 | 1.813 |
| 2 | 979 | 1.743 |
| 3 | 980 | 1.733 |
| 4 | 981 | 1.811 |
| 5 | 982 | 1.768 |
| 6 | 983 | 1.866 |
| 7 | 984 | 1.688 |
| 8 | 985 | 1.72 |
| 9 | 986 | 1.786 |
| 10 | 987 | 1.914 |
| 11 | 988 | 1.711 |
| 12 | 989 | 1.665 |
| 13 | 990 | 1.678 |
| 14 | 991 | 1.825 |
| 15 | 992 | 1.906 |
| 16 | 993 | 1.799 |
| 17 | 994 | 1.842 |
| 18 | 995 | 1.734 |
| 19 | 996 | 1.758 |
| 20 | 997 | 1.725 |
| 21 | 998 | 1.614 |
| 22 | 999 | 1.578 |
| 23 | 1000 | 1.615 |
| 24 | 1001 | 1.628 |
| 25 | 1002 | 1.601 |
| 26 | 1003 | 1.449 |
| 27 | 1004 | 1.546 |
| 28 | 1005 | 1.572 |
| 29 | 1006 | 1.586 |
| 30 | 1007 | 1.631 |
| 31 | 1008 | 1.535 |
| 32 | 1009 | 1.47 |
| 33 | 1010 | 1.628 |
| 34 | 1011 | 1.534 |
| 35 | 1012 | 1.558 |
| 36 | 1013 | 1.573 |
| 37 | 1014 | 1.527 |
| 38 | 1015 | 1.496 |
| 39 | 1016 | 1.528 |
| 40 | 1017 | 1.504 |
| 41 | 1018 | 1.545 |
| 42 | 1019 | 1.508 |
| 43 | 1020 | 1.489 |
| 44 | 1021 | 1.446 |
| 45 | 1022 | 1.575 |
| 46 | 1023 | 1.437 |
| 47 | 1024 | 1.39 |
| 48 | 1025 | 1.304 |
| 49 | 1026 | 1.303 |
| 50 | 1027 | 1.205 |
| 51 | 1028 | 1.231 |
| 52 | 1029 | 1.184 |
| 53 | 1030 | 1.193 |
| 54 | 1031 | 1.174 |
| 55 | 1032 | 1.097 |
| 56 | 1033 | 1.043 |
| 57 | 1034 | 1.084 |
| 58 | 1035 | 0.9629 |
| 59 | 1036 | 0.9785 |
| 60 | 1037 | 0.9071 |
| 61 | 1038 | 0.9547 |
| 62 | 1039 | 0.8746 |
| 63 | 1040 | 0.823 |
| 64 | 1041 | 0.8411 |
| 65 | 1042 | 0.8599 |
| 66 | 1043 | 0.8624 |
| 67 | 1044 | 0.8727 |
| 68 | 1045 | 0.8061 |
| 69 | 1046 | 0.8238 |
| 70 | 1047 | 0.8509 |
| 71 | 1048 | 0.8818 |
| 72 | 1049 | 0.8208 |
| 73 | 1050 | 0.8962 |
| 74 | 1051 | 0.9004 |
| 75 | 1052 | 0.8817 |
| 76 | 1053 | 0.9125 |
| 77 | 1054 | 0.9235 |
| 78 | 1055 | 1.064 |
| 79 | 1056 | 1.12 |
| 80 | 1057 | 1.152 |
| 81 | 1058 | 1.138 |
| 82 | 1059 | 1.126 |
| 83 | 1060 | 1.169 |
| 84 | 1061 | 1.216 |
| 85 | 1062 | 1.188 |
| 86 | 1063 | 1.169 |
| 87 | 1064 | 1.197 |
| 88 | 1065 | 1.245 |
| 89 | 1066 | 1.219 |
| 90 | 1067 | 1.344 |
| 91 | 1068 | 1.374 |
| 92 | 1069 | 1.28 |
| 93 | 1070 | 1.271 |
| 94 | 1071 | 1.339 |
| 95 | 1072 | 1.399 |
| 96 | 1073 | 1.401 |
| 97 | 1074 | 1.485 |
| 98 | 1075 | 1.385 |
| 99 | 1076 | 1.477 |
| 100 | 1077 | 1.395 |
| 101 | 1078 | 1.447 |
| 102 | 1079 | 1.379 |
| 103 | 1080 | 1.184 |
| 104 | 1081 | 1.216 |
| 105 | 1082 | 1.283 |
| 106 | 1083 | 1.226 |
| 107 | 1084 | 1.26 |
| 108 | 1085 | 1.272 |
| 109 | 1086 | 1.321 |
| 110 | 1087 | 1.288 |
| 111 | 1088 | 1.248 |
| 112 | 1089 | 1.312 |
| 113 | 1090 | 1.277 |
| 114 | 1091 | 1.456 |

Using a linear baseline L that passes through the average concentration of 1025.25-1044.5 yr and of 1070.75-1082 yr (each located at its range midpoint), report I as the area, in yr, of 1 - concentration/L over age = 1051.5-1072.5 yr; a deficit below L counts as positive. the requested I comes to 1.30 yr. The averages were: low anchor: 1.03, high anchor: 1.37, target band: 1.18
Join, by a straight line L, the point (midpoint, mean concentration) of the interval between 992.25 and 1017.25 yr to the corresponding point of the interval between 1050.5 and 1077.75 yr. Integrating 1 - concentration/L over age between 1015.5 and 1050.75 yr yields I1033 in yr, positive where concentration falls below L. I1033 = 7.66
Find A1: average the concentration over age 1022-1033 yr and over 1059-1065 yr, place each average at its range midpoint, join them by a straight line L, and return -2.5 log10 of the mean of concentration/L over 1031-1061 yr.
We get 0.26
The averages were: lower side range 1.26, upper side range 1.19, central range 0.961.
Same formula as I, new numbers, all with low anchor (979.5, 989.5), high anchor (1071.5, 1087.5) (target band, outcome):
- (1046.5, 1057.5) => 3.9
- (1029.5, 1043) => 4.9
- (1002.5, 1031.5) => 3.0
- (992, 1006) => 0.4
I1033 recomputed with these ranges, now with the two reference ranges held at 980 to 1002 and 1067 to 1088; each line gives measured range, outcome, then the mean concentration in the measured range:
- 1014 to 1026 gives 1.0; 1.47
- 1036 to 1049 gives 5.5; 0.866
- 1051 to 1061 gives 2.6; 1.05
